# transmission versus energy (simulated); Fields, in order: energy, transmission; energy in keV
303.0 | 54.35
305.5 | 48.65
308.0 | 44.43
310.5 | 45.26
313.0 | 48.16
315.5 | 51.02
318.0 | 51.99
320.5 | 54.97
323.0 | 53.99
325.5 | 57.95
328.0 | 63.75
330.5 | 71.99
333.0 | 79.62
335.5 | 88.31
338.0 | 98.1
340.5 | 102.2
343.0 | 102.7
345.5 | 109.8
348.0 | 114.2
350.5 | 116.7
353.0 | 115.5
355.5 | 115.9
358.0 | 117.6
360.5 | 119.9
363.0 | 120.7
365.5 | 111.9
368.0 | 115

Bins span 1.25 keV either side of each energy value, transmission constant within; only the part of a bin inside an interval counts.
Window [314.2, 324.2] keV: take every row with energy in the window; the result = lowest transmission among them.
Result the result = 51.02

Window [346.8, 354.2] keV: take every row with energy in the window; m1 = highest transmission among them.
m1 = 116.7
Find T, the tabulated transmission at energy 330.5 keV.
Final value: 71.99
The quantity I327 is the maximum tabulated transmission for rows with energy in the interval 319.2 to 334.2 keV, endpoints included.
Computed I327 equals 79.62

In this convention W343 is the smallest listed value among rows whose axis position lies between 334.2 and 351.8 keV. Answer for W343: 88.31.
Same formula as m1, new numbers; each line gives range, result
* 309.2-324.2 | 54.97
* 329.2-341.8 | 102.2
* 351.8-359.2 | 117.6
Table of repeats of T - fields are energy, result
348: 114.2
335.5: 88.31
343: 102.7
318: 51.99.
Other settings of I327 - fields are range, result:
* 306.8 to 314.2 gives 48.16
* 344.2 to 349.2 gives 114.2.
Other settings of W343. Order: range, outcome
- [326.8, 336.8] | 63.75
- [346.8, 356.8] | 114.2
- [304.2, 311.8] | 44.43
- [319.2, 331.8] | 53.99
